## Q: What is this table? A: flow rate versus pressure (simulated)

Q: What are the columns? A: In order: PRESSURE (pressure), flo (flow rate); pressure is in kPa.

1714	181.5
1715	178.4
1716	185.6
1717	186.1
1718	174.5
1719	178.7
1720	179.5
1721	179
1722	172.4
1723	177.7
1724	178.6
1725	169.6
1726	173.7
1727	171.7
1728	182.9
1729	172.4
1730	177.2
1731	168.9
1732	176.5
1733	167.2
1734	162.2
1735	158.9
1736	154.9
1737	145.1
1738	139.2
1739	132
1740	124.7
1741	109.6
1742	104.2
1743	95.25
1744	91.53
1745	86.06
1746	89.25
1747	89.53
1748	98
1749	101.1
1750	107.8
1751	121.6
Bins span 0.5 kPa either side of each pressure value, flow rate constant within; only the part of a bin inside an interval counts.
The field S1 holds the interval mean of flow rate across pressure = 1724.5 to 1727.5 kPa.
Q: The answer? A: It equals 172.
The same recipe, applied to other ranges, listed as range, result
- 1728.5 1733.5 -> 172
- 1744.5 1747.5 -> 88.3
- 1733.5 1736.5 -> 159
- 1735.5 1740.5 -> 139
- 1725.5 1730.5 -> 176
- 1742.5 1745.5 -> 90.9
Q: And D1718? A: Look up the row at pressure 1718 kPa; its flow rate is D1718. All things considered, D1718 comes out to 174.5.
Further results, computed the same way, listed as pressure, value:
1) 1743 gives 95.25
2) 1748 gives 98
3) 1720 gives 179.5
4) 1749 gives 101.1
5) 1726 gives 173.7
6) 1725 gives 169.6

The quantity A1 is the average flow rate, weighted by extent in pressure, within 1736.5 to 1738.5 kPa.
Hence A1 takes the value 142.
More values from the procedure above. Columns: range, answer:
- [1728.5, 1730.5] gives 175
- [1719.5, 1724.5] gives 177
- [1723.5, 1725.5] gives 174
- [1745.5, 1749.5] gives 94.5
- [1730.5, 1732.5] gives 173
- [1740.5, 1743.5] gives 103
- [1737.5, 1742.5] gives 122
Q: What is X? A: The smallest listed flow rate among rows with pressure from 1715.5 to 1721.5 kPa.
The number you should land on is 174.5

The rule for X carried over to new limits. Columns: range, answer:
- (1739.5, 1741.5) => 109.6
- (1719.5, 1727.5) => 169.6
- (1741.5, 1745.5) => 86.06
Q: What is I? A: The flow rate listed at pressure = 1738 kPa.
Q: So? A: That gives 139.2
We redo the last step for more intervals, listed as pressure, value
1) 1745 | 86.06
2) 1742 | 104.2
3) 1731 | 168.9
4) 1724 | 178.6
